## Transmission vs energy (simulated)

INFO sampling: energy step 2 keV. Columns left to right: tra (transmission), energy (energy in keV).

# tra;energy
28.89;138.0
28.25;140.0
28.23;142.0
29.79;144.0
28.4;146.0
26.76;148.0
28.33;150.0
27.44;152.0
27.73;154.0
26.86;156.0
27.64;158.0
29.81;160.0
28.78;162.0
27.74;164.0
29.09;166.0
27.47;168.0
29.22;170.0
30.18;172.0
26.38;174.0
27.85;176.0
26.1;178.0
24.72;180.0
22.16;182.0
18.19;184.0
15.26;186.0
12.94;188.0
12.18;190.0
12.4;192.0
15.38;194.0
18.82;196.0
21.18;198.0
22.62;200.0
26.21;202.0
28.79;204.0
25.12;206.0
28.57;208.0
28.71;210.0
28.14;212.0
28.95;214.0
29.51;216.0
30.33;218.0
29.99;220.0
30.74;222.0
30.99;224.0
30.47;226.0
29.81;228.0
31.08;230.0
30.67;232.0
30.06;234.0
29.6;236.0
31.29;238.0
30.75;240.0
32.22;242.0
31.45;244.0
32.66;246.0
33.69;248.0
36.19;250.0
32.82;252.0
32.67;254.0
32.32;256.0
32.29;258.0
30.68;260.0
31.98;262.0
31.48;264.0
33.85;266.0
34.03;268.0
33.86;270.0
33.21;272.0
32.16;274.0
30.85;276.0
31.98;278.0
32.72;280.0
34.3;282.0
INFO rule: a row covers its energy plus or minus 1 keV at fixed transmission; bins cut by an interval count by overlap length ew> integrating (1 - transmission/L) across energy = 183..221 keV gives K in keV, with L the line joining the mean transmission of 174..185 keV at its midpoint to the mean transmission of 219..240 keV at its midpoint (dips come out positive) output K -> 6.2 keV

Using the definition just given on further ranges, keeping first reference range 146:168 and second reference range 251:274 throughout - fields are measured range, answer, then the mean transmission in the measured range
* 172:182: 0.9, 26.2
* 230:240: 0.3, 30.5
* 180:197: 7.5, 16.4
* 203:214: 0.8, 28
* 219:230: 0.2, 30.5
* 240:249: -0.1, 32.3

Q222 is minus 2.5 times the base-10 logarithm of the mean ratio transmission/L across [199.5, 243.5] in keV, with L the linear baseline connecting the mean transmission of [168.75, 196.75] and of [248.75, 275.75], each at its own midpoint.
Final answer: -0.10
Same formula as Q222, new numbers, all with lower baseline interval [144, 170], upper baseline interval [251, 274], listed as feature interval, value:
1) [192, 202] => 0.46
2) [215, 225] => 0.02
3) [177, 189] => 0.42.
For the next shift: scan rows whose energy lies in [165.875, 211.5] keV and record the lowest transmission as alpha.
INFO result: 12.18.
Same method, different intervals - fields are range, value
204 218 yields 25.12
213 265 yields 28.95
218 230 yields 29.81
